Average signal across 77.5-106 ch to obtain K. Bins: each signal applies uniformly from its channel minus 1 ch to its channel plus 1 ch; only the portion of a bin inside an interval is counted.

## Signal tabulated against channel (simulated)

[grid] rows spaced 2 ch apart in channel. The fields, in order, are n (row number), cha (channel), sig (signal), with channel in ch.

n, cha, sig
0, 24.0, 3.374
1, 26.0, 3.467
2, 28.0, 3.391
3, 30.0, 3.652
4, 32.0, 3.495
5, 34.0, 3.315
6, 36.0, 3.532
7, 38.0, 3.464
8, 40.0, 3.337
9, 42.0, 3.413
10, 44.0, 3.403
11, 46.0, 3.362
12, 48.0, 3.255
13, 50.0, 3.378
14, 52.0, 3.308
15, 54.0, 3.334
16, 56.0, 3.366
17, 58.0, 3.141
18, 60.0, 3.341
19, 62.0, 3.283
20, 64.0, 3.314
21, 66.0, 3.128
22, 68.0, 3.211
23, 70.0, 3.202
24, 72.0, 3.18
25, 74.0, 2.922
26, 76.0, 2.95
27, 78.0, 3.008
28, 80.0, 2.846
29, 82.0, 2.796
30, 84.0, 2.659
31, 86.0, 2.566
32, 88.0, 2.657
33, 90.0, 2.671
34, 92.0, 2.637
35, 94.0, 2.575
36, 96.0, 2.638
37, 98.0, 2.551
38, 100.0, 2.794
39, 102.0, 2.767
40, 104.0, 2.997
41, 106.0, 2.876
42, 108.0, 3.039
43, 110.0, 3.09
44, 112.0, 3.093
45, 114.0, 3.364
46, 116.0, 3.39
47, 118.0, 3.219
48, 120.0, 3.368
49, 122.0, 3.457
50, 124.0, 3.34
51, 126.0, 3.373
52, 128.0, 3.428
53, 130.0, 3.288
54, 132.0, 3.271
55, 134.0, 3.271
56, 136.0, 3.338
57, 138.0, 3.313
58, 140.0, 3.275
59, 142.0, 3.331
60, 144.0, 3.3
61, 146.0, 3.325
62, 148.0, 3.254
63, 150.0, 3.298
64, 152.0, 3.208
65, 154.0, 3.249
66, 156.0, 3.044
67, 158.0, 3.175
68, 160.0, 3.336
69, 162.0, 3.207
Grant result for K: 2.73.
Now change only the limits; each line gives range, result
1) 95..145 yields 3.17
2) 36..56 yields 3.37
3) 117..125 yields 3.35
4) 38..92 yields 3.11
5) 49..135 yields 3.07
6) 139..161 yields 3.25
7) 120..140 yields 3.34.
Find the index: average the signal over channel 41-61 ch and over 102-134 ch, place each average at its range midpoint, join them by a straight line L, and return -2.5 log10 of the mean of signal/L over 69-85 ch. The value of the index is 0.12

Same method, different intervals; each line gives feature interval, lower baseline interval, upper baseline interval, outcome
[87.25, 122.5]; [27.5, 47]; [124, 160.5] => 0.134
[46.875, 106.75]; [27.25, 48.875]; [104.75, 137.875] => 0.127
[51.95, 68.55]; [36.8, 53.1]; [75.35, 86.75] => -0.048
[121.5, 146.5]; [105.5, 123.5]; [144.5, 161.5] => -0.033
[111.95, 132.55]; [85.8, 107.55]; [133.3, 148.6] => -0.097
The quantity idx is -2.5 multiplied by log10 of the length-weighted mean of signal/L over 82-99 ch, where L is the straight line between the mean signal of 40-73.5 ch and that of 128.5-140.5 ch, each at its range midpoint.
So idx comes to 0.24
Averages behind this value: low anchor 3.28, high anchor 3.3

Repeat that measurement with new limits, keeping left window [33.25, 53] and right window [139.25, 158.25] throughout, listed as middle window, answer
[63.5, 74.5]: 0.06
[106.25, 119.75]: 0.03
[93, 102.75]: 0.24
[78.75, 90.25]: 0.22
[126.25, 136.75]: -0.02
